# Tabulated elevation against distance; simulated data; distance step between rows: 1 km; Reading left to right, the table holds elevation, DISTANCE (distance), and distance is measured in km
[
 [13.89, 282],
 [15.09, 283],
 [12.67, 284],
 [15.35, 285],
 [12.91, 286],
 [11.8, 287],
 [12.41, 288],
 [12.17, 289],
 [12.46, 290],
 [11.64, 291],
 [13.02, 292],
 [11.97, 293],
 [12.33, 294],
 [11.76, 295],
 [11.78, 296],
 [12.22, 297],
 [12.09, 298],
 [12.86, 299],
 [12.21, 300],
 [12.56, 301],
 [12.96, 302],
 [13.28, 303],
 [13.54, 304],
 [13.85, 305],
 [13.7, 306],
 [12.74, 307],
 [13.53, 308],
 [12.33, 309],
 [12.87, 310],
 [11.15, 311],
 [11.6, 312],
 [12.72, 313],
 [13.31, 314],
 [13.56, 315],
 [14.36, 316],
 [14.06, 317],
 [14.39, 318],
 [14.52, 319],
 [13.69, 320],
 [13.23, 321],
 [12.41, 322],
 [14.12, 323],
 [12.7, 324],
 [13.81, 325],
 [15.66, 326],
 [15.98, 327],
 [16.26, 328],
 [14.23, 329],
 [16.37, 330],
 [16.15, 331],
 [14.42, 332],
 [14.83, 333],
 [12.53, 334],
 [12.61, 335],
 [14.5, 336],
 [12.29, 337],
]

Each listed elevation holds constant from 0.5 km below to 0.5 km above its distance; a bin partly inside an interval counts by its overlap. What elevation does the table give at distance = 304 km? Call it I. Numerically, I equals 13.54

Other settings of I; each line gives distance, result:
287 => 11.8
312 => 11.6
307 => 12.74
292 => 13.02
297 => 12.22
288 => 12.41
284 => 12.67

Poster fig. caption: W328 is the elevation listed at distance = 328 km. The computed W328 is 16.26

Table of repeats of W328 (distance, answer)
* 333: 14.83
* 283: 15.09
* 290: 12.46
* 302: 12.96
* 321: 13.23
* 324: 12.7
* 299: 12.86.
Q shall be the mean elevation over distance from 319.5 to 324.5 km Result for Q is 13.2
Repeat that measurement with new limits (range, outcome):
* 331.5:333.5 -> 14.6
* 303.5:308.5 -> 13.5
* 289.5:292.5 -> 12.4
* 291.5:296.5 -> 12.2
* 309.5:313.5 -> 12.1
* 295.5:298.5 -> 12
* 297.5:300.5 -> 12.4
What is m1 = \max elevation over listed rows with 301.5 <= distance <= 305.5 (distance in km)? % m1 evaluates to 13.85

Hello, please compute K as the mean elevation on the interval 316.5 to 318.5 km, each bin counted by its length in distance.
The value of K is 14.2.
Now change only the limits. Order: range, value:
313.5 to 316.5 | 13.7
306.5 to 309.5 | 12.9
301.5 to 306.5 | 13.5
